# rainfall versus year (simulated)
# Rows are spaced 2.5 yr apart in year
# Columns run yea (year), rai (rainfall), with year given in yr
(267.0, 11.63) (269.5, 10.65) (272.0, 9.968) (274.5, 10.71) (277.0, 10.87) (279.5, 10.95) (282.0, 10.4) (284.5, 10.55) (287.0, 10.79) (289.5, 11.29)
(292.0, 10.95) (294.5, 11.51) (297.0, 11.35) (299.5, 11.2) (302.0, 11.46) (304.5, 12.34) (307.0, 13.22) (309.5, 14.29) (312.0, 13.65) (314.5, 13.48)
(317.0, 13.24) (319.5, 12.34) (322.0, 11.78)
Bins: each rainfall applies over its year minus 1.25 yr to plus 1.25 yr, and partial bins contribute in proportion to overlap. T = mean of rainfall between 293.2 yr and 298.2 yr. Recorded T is 11.4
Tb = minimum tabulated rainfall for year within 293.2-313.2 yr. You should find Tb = 11.2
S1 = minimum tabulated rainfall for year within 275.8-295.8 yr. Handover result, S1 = 10.4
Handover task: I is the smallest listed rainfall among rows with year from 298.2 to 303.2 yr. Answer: 11.2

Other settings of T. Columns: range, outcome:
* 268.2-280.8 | 10.6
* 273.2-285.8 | 10.7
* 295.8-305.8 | 11.6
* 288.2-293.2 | 11.1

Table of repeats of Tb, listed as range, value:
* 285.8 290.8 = 10.79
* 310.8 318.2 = 13.24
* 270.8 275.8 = 9.968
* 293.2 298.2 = 11.35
